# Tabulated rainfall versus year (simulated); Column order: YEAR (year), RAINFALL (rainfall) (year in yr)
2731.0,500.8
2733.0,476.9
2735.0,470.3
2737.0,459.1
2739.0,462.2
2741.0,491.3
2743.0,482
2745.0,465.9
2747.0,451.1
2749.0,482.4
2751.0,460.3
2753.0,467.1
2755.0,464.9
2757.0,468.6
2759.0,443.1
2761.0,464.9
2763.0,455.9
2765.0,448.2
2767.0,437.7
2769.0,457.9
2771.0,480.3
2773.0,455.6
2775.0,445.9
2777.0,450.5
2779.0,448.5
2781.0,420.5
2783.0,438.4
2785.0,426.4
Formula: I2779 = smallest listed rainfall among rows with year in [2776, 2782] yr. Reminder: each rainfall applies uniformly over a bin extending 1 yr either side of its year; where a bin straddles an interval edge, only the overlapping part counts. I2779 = 420.5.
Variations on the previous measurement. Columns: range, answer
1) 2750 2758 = 460.3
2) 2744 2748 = 451.1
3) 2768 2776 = 445.9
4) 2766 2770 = 437.7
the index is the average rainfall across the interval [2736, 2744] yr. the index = 474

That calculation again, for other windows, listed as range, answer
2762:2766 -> 452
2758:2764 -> 455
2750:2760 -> 461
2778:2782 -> 434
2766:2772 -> 459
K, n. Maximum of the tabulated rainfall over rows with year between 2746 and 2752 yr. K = 482.4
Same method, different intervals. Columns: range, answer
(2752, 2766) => 468.6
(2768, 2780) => 480.3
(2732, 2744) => 491.3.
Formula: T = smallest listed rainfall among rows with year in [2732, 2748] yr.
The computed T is 451.1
